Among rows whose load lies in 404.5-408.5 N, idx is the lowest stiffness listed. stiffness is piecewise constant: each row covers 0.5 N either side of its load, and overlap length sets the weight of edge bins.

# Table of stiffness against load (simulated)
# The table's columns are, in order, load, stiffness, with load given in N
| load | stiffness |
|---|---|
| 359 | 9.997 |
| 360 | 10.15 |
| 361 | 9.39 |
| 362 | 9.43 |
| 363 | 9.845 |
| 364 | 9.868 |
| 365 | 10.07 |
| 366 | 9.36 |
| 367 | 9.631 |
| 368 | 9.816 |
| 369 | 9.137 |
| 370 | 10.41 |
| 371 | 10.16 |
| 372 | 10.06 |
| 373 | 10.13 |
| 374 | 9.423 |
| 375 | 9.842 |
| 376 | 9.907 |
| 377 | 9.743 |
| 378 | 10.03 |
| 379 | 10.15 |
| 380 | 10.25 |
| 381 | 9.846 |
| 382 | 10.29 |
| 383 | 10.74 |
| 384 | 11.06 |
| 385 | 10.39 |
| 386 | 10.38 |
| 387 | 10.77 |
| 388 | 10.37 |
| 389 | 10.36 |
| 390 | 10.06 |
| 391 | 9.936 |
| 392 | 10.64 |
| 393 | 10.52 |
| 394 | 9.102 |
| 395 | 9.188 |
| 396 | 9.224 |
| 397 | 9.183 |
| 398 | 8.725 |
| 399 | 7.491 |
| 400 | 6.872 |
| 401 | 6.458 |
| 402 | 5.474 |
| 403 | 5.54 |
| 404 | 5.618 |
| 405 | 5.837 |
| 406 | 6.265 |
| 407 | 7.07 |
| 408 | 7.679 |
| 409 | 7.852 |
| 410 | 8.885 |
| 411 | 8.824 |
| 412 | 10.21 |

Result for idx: 5.837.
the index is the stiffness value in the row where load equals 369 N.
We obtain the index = 9.137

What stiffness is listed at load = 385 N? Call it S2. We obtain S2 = 10.39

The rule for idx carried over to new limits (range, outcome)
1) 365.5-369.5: 9.137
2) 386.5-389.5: 10.36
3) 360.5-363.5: 9.39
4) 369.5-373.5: 10.06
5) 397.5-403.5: 5.474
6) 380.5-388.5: 9.846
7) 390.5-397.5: 9.102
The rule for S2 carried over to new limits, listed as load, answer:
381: 9.846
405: 5.837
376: 9.907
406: 6.265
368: 9.816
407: 7.07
